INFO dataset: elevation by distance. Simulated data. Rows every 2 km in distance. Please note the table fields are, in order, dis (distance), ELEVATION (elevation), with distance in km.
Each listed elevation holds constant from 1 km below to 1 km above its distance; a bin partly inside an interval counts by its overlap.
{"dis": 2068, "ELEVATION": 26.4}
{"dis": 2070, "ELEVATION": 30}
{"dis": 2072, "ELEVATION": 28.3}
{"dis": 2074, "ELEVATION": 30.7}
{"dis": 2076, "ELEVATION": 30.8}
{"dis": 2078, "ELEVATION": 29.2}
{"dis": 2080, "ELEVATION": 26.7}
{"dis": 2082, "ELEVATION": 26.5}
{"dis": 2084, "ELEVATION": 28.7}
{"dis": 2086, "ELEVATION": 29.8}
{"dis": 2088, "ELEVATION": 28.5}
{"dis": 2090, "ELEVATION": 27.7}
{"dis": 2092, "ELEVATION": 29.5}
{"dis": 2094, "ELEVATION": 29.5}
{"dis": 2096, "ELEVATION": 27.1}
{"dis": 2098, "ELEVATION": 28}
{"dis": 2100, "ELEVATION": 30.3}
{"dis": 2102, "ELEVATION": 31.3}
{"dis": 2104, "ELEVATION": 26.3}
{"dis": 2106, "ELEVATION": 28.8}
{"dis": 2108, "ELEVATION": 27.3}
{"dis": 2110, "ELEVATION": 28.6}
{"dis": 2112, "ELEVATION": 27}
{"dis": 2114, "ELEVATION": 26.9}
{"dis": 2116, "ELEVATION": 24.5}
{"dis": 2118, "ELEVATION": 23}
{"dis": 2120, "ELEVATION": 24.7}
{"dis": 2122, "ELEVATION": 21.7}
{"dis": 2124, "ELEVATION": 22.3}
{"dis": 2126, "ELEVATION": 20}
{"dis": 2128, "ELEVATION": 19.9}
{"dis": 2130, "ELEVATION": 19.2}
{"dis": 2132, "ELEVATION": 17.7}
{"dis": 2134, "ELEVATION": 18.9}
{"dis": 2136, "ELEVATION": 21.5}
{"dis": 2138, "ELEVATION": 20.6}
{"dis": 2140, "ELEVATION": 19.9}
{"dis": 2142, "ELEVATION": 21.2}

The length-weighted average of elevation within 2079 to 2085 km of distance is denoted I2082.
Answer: 27.3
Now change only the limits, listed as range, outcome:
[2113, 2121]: 24.8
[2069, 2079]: 29.8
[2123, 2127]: 21.1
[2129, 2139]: 19.6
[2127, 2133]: 18.9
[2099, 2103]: 30.8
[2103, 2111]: 27.8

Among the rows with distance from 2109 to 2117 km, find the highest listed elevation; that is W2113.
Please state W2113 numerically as 28.6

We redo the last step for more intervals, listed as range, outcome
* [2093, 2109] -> 31.3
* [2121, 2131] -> 22.3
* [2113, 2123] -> 26.9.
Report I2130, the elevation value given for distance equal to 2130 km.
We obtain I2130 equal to 19.2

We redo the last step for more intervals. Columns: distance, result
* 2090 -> 27.7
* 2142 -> 21.2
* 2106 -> 28.8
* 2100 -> 30.3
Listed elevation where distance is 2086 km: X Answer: 29.8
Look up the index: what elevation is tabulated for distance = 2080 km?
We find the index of 26.7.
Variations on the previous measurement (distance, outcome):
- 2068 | 26.4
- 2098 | 28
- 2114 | 26.9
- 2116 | 24.5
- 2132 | 17.7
